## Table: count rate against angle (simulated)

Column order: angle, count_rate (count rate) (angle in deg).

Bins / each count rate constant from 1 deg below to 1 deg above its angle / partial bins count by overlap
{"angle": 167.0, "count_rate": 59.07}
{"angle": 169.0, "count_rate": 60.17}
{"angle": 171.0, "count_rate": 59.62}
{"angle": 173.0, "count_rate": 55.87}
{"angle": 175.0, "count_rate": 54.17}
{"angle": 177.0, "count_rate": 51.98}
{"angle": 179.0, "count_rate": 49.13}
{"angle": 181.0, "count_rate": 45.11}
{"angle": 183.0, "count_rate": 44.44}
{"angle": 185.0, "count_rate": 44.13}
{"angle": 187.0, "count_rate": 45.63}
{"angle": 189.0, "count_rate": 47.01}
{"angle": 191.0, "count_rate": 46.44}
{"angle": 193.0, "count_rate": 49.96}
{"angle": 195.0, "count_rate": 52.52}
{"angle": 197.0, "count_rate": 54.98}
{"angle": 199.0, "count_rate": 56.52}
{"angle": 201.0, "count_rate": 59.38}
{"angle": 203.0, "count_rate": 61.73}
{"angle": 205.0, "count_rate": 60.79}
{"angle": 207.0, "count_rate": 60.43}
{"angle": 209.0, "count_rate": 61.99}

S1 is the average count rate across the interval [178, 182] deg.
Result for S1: 47.1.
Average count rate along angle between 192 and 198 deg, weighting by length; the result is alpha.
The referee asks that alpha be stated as 52.5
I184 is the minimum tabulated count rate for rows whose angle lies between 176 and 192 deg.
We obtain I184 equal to 44.13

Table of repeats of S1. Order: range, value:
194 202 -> 55.9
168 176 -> 57.5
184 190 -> 45.6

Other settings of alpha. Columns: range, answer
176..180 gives 50.6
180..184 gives 44.8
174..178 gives 53.1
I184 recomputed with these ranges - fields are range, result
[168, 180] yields 49.13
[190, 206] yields 46.44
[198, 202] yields 56.52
